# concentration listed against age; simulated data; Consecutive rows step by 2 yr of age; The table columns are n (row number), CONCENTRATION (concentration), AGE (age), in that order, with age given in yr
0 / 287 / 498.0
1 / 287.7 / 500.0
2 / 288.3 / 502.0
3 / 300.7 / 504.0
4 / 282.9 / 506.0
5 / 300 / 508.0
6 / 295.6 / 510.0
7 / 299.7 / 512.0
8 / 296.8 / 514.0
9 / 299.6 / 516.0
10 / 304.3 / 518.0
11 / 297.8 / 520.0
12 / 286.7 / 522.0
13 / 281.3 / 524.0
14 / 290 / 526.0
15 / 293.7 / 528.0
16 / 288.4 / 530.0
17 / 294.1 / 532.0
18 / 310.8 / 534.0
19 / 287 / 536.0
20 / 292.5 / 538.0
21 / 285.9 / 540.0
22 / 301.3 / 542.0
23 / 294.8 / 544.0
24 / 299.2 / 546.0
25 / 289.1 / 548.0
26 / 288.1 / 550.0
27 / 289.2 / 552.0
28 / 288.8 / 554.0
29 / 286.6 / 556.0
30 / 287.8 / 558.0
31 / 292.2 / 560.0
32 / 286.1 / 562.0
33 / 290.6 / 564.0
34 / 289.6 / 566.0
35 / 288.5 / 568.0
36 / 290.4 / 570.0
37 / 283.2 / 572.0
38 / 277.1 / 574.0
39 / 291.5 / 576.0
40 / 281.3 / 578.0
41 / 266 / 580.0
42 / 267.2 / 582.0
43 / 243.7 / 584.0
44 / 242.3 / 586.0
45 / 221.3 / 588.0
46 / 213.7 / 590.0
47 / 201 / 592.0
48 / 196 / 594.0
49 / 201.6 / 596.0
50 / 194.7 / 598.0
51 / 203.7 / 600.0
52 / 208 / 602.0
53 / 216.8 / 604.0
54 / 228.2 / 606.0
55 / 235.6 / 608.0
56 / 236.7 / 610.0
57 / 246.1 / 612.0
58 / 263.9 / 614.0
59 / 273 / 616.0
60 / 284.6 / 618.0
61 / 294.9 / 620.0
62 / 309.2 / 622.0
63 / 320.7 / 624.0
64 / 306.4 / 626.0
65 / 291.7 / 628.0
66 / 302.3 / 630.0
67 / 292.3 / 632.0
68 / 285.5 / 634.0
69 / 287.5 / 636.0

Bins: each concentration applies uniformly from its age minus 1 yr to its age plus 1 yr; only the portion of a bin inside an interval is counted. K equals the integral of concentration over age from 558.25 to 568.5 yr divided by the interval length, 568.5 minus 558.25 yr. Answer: 289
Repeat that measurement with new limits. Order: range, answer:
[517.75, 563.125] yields 292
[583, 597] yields 217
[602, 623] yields 256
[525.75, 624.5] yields 268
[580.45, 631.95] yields 249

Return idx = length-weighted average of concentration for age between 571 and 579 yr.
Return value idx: 283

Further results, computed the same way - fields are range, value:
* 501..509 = 293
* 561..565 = 288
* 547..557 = 288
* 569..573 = 287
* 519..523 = 292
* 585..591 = 226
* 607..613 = 239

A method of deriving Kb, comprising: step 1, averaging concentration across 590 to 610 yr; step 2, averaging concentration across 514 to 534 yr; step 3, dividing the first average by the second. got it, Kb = 0.72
